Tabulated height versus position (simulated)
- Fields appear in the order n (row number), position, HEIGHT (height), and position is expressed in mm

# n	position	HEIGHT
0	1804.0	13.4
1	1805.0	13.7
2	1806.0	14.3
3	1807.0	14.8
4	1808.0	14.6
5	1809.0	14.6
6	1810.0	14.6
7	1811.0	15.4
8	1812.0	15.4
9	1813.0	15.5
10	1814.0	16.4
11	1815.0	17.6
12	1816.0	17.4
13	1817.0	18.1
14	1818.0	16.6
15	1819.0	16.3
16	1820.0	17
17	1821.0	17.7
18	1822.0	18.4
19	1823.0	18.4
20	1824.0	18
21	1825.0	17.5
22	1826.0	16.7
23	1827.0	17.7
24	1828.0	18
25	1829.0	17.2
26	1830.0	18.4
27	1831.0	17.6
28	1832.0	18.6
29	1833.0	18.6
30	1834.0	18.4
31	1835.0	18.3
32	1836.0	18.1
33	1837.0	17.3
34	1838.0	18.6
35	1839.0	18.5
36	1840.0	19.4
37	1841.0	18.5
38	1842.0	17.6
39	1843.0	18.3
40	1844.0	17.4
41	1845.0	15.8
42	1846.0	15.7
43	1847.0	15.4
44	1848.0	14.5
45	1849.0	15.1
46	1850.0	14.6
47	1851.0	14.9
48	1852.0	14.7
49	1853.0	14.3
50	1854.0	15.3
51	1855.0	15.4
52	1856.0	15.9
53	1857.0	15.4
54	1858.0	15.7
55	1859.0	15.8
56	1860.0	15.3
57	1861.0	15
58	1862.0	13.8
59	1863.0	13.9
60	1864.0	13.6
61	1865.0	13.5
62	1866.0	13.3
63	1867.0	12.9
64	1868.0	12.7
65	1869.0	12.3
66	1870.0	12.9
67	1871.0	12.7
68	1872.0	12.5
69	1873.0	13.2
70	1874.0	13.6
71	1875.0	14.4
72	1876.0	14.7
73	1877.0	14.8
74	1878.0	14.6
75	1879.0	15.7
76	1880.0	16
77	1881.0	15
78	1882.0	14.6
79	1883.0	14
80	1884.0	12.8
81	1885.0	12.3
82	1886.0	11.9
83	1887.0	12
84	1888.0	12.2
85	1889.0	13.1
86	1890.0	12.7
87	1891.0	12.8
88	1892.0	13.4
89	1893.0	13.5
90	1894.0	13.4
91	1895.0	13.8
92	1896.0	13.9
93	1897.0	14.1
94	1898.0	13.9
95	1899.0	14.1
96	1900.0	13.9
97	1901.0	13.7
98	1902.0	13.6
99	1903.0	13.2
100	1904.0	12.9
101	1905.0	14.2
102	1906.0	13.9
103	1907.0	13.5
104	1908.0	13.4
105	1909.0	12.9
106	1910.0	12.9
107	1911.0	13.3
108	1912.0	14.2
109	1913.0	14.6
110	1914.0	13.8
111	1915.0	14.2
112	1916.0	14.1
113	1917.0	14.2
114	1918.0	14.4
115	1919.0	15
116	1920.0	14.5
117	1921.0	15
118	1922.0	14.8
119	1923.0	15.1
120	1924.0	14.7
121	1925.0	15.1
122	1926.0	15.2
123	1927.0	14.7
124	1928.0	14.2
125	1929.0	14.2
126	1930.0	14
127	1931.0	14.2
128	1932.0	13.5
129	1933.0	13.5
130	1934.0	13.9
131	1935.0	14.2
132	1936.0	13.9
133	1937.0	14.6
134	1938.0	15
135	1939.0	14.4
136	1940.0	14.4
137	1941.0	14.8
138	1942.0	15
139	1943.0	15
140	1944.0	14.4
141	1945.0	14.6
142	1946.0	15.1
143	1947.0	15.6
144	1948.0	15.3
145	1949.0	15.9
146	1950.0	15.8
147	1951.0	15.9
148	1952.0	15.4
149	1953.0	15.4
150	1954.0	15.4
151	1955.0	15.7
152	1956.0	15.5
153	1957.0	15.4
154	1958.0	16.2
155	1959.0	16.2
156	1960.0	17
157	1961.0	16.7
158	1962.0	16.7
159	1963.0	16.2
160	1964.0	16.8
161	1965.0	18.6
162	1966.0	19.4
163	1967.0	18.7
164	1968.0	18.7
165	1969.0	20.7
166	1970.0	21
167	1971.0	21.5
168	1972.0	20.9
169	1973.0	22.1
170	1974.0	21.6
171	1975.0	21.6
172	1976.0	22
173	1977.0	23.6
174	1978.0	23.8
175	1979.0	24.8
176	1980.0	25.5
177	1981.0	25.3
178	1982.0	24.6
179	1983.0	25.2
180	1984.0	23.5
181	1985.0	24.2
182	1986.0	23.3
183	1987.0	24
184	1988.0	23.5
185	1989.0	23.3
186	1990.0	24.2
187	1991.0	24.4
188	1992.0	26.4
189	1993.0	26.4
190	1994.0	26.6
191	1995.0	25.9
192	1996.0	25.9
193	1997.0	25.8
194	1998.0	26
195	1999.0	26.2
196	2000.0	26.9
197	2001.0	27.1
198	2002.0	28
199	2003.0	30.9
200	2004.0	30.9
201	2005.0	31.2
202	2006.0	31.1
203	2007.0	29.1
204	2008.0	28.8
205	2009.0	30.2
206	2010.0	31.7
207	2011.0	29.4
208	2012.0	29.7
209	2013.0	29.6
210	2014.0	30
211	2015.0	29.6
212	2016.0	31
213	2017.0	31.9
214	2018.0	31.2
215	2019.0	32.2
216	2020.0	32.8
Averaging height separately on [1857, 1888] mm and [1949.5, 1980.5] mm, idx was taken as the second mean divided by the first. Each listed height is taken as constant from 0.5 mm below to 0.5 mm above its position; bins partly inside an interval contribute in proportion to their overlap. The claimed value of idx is 1.36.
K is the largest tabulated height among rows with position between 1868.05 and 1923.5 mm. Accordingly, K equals 16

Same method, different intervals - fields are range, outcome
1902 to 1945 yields 15.2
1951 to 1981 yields 25.5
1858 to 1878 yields 15.8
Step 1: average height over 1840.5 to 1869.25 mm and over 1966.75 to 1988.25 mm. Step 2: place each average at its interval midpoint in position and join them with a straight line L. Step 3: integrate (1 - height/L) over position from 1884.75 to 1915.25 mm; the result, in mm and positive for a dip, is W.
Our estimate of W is 7.7 mm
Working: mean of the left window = 15.1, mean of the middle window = 13.4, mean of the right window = 22.8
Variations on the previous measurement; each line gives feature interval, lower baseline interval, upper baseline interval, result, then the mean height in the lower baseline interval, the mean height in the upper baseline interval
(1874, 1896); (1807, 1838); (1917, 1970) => 3.51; 17.1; 15.5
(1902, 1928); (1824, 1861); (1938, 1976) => 4.31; 16.8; 17.1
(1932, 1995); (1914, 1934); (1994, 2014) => 7.58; 14.4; 28.6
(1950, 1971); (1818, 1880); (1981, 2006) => 5.87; 15.9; 26.1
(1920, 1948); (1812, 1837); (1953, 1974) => 5.21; 17.6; 18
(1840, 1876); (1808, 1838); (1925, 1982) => 5.03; 17.2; 17.2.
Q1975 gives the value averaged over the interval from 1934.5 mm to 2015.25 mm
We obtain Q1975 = 21.7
